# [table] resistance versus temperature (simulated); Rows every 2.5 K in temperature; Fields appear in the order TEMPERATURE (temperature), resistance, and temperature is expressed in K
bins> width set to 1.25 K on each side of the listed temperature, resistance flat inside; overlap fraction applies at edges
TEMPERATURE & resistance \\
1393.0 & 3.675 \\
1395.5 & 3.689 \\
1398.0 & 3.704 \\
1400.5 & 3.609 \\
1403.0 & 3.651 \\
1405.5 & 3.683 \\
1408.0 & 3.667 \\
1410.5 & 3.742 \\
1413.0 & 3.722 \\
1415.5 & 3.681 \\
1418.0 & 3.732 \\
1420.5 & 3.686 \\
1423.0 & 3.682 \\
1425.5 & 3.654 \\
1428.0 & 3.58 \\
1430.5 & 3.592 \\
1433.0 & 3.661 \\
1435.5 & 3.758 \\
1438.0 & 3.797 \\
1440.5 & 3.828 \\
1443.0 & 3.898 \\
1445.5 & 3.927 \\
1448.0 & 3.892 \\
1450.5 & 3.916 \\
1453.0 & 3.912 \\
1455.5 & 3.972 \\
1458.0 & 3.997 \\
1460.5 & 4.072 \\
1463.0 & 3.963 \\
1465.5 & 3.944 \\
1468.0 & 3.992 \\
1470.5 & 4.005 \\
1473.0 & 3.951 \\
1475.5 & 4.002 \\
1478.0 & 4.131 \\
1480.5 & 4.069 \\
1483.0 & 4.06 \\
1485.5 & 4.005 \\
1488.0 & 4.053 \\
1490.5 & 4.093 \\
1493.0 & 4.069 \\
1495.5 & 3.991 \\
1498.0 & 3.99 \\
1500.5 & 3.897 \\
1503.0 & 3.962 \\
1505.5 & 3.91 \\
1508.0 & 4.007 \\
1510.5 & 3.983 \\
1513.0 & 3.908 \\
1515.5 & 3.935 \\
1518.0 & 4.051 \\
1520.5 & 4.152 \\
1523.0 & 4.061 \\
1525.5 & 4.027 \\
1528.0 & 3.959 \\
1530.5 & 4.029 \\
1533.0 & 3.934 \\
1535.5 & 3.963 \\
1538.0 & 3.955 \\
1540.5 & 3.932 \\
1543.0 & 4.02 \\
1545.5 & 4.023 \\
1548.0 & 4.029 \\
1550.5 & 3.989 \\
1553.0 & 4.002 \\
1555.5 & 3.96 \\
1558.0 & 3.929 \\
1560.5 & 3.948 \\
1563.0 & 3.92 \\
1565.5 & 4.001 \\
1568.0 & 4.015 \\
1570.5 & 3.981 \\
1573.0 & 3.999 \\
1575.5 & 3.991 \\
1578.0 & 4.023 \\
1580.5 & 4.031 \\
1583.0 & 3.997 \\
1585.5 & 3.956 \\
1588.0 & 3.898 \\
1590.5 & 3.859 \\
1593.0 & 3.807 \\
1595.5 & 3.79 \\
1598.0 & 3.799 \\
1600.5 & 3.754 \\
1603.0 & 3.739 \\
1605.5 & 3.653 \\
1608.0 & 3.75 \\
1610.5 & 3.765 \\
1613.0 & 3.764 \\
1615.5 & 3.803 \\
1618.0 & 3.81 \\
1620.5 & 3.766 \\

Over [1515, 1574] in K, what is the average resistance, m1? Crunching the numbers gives 3.99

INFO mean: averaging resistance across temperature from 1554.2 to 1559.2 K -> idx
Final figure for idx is 3.95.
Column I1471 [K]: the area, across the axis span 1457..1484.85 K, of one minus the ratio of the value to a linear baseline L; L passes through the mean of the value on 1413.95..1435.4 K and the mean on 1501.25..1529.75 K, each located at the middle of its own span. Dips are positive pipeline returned -1.3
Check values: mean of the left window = 3.66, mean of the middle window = 4.02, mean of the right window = 3.99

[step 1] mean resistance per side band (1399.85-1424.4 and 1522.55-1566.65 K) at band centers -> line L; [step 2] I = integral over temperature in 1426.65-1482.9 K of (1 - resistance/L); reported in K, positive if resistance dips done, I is -1.8 K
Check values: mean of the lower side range 3.69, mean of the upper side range 3.98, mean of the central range 3.91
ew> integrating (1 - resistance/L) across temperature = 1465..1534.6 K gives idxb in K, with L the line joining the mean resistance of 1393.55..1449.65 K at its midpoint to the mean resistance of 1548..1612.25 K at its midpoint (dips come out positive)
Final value -3.58 K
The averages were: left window 3.72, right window 3.9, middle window 4.01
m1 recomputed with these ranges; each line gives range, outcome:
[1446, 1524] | 4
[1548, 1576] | 3.98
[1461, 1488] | 4.02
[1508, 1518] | 3.96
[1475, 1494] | 4.06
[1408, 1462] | 3.79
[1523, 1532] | 4.01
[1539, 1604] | 3.94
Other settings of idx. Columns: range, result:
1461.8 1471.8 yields 3.98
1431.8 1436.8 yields 3.71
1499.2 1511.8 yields 3.95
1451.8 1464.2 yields 3.98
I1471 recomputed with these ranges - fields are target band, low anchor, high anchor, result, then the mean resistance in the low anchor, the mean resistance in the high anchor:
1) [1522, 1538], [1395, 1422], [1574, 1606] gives -0.7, 3.69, 3.88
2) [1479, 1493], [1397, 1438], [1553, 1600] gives -1.0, 3.68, 3.94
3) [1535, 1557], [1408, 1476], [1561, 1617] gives -0.7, 3.83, 3.88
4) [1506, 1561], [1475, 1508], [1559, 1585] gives 0.2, 4.02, 3.99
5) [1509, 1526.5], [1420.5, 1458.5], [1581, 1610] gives -0.9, 3.8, 3.82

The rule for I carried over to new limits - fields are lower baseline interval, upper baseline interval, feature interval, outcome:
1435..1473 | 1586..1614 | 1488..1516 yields -0.72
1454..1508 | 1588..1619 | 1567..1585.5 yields -0.83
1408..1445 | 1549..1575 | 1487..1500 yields -0.63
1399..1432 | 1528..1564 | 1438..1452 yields -0.55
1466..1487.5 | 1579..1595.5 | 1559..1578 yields -0.23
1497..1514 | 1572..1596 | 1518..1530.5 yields -0.32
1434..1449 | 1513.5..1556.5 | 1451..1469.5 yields -0.48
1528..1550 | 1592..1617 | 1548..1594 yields -1.05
